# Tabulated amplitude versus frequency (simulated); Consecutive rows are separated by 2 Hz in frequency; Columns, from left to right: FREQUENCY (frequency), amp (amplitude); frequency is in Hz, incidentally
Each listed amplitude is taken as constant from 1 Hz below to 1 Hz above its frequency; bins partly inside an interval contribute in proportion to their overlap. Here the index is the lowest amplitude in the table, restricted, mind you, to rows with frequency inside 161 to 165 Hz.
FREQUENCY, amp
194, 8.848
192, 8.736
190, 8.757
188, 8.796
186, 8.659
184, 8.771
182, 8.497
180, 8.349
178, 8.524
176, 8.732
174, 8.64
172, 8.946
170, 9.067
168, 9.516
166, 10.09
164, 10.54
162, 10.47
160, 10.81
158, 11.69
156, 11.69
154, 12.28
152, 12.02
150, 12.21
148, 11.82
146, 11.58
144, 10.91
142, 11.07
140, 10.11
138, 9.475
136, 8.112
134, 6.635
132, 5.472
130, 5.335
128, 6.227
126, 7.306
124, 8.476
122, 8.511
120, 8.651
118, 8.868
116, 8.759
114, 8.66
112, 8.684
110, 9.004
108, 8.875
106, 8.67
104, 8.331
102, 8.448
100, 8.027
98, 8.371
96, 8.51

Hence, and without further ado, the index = 10.47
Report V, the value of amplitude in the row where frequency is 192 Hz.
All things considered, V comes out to 8.736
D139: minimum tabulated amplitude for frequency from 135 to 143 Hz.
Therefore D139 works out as 8.112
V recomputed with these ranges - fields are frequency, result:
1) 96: 8.51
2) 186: 8.659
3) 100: 8.027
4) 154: 12.28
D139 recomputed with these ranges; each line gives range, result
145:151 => 11.58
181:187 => 8.497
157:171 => 9.067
